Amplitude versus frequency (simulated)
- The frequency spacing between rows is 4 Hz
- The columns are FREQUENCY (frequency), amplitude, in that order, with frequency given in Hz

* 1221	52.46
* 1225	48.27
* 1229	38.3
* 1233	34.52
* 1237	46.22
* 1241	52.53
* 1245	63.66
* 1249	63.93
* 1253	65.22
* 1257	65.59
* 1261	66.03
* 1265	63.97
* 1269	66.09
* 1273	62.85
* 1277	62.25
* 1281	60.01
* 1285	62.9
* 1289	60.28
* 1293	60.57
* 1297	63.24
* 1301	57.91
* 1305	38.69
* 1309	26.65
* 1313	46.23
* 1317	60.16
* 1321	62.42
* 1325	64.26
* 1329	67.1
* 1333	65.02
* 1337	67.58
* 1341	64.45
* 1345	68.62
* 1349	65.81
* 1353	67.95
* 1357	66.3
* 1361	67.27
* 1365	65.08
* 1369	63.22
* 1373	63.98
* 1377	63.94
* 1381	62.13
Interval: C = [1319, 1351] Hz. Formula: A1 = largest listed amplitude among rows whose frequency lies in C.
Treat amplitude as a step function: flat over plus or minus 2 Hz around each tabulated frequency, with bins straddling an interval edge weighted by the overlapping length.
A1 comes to 68.62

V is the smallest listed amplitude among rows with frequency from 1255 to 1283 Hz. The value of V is 60.01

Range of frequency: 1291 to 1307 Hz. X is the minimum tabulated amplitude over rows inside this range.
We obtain 38.69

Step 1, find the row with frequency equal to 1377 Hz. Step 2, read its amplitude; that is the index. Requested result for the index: 63.94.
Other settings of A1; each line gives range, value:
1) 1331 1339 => 67.58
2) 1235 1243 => 52.53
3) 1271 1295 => 62.9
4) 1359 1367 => 67.27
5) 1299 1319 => 60.16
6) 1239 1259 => 65.59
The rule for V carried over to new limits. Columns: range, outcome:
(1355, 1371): 63.22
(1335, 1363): 64.45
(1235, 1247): 46.22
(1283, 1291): 60.28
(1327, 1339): 65.02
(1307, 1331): 26.65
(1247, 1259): 63.93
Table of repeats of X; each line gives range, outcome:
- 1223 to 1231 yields 38.3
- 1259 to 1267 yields 63.97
